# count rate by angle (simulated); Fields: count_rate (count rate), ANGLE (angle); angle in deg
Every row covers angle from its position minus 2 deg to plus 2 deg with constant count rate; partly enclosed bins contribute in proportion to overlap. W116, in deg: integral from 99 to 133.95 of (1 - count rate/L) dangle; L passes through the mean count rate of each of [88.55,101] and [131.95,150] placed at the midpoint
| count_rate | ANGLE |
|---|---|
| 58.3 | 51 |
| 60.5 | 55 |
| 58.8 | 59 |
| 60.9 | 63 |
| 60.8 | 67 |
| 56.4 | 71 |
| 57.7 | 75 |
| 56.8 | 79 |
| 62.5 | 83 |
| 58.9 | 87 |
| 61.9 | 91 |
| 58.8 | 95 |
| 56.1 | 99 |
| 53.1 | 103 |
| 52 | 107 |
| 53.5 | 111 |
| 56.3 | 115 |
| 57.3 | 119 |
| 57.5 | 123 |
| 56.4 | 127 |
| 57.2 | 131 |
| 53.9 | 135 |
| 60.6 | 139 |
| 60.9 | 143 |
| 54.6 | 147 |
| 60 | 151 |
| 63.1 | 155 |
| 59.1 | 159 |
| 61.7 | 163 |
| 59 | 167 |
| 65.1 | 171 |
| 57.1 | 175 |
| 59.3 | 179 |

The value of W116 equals 1.7 deg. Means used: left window 58.9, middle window 55.4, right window 57.6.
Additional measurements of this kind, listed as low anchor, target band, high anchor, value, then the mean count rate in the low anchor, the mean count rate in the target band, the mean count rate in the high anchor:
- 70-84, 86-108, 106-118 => -0.3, 58.2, 56.9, 54.4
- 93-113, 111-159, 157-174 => 0.1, 54.7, 57.8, 61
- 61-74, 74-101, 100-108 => -1.5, 59.2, 59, 53.1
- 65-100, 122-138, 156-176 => 0.9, 59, 56.4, 60.7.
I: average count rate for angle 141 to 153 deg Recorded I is 58.5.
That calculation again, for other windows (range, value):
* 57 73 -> 59.2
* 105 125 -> 55.3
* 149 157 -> 61.5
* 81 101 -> 59.6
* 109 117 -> 54.9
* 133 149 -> 57.5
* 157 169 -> 59.9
